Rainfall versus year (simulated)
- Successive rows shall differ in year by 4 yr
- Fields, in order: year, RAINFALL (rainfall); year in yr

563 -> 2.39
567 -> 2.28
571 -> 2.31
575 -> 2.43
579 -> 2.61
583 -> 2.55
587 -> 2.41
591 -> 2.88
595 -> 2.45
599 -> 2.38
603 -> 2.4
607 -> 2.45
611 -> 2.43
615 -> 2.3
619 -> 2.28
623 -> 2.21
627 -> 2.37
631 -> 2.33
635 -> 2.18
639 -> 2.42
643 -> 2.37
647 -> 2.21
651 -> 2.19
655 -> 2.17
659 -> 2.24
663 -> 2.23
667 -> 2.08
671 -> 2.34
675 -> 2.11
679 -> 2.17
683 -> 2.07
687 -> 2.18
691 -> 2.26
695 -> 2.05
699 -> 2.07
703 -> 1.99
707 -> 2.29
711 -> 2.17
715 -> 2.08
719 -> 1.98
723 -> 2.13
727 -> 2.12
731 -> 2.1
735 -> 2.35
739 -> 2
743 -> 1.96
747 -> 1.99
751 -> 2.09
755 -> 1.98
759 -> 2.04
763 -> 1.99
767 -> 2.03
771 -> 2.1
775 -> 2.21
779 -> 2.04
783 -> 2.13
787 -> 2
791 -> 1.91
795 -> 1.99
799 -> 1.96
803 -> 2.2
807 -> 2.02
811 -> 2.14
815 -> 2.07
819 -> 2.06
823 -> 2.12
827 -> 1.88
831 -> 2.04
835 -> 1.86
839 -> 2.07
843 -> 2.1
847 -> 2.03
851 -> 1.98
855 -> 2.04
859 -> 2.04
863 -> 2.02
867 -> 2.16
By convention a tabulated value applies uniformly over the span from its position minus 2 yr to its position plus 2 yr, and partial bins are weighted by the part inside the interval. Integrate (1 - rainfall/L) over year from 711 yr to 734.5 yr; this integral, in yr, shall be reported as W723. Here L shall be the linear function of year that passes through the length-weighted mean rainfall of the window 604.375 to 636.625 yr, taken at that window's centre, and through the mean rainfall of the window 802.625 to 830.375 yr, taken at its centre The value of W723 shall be 0.8 yr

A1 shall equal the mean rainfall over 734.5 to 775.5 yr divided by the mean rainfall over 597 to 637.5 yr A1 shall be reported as 0.88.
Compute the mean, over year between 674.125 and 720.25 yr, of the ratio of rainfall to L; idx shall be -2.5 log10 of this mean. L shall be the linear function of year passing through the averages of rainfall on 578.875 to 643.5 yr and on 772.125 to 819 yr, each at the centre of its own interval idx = 0.063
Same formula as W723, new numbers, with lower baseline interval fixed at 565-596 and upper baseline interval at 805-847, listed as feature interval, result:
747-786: 1.52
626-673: 2.09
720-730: 0.52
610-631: 0.90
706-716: 0.31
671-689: 1.18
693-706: 1.23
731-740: 0.11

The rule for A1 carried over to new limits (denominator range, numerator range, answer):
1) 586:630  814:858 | 0.84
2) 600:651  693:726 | 0.90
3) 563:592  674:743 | 0.86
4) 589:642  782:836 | 0.85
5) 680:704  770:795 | 0.97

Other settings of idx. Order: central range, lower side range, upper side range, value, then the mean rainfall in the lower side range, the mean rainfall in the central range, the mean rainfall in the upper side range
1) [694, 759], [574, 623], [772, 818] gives 0.06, 2.45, 2.08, 2.06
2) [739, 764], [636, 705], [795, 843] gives 0.05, 2.19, 2.01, 2.04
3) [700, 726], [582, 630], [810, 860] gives 0.07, 2.42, 2.11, 2.03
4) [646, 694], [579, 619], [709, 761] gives 0.04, 2.47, 2.18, 2.08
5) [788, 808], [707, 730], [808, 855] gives 0.02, 2.11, 2.02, 2.03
